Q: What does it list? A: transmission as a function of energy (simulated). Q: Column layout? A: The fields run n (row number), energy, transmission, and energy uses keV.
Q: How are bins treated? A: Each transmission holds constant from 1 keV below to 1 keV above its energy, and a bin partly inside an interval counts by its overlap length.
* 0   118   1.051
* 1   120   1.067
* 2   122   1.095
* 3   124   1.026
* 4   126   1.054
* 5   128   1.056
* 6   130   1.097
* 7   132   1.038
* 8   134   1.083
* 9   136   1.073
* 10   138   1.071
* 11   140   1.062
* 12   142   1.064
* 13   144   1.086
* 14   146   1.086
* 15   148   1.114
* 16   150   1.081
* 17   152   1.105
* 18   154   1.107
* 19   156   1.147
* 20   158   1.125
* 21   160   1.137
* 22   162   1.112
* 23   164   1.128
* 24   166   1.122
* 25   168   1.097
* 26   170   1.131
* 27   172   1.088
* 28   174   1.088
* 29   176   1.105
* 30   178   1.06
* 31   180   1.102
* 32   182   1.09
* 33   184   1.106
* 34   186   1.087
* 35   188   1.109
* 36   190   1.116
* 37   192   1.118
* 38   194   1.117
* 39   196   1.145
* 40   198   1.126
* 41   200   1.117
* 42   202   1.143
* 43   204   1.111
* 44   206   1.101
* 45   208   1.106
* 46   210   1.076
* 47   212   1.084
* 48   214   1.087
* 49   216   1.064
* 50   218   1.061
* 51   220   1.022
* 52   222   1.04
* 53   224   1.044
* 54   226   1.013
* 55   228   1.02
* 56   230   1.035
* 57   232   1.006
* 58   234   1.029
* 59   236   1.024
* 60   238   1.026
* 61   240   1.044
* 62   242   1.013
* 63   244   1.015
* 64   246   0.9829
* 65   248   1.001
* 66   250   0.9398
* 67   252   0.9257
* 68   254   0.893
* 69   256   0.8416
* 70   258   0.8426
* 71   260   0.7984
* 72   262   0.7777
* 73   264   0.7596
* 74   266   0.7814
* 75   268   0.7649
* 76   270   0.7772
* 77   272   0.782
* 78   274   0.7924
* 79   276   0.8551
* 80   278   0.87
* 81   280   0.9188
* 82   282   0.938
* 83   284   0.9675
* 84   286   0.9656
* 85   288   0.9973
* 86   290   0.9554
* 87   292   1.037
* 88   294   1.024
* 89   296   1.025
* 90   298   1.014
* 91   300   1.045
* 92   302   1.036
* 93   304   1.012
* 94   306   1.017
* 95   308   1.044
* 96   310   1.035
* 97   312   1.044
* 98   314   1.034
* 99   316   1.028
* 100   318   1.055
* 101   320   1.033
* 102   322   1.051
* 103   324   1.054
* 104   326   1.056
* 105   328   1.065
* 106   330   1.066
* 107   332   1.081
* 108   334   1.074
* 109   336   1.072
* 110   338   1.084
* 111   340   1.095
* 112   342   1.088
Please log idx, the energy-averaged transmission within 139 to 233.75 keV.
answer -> 1.09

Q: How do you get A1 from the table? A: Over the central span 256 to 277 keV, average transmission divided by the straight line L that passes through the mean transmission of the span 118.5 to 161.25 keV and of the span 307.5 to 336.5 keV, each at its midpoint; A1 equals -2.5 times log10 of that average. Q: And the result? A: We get 0.31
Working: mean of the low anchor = 1.08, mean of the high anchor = 1.05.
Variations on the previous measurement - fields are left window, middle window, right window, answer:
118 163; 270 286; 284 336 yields 0.191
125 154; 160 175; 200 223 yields -0.031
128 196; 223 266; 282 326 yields 0.113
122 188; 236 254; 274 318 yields 0.040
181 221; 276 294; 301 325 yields 0.106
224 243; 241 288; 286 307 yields 0.158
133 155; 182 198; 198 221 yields -0.024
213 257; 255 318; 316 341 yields 0.120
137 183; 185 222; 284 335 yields -0.017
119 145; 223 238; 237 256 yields -0.040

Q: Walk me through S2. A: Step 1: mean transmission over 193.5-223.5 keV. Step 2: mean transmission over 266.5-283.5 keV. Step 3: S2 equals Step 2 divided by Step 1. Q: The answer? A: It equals 0.8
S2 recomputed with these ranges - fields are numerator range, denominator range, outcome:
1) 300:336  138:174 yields 0.95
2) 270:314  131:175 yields 0.88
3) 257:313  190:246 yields 0.87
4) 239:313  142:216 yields 0.84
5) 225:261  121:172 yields 0.89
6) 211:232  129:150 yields 0.97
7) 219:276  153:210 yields 0.83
